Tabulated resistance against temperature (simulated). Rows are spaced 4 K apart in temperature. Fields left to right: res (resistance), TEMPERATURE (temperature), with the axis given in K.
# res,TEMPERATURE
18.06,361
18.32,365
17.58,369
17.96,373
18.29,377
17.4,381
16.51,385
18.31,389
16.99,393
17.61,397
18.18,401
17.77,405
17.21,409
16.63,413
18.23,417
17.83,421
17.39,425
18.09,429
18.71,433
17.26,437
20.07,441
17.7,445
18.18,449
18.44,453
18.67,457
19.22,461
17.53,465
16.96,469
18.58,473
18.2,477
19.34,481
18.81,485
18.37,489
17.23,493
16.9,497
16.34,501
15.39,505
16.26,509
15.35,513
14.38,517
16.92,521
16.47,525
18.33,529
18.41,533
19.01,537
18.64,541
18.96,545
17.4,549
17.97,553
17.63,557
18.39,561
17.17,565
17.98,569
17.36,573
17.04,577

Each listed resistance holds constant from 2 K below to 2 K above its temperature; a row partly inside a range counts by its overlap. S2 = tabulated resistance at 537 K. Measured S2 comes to 19.01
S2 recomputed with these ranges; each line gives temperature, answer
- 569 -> 17.98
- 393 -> 16.99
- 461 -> 19.22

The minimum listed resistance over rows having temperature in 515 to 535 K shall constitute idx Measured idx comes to 14.38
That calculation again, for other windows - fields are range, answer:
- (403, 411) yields 17.21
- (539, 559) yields 17.4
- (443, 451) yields 17.7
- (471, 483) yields 18.2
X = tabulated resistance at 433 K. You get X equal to 18.71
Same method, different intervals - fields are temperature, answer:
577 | 17.04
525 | 16.47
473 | 18.58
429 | 18.09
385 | 16.51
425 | 17.39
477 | 18.2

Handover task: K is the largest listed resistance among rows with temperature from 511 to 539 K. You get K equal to 19.01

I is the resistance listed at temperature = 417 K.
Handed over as 18.23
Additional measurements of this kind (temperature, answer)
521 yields 16.92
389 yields 18.31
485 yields 18.81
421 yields 17.83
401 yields 18.18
